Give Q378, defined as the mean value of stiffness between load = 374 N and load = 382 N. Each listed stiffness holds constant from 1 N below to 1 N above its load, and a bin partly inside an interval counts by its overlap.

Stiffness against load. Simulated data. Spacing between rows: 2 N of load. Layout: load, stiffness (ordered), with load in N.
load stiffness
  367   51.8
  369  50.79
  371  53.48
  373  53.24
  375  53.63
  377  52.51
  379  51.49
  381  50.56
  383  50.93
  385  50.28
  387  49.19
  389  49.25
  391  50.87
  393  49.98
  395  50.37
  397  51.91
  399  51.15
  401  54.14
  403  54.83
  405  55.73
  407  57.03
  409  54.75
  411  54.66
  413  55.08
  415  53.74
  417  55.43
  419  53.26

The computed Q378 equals 52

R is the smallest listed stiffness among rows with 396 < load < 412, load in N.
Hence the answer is 51.15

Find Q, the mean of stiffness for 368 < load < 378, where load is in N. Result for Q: 52.7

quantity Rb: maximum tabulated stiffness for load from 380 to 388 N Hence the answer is 50.93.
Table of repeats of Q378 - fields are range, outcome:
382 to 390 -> 49.9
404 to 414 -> 55.5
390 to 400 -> 50.9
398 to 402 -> 52.6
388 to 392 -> 50.1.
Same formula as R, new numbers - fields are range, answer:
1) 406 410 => 54.75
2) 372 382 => 50.56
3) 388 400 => 49.25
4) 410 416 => 53.74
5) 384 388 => 49.19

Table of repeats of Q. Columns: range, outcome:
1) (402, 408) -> 55.9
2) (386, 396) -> 49.9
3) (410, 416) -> 54.5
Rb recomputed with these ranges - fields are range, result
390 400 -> 51.91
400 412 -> 57.03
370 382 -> 53.63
